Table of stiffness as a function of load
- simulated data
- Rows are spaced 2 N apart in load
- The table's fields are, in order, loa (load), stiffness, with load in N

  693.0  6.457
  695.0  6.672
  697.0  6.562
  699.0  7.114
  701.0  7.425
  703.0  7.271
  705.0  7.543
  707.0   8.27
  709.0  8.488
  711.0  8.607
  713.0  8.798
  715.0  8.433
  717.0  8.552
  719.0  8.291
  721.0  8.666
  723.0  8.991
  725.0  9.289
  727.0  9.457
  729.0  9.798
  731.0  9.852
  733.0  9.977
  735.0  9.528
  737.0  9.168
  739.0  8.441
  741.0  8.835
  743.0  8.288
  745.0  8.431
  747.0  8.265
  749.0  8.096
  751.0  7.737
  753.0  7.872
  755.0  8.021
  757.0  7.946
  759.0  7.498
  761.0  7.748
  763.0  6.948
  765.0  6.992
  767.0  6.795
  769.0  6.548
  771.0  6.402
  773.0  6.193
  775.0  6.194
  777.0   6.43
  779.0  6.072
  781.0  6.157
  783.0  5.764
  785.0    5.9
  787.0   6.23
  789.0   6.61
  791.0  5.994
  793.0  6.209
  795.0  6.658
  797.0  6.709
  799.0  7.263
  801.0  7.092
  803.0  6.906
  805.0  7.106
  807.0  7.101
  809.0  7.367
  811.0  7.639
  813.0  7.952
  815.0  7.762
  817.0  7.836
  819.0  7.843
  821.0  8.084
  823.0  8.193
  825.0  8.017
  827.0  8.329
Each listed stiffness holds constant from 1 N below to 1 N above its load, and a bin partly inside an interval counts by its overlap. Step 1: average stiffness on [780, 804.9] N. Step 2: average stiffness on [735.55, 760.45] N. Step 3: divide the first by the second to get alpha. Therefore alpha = 0.8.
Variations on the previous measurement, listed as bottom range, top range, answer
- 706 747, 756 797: 0.74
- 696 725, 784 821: 0.87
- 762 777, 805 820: 1.16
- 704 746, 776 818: 0.77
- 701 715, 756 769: 0.89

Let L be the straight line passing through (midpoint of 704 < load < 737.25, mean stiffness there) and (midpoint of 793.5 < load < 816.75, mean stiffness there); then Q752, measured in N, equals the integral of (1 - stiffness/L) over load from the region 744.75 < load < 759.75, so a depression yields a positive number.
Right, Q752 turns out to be 0.58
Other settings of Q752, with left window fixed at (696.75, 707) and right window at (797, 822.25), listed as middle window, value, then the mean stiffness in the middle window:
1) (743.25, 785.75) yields 1.9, 7.08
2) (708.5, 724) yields -2.6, 8.61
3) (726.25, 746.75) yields -4.9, 9.14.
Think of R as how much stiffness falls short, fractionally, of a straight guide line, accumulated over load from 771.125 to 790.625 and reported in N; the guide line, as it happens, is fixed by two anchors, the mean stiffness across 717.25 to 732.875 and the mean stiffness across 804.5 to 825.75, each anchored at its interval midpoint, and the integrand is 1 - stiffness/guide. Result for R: 4.97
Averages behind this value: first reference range 9.21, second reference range 7.73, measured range 6.18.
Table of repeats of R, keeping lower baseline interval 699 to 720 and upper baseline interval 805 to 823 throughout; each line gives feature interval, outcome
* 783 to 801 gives 3.1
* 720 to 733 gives -2.2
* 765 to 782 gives 3.2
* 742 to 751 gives -0.3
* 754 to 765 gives 0.5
